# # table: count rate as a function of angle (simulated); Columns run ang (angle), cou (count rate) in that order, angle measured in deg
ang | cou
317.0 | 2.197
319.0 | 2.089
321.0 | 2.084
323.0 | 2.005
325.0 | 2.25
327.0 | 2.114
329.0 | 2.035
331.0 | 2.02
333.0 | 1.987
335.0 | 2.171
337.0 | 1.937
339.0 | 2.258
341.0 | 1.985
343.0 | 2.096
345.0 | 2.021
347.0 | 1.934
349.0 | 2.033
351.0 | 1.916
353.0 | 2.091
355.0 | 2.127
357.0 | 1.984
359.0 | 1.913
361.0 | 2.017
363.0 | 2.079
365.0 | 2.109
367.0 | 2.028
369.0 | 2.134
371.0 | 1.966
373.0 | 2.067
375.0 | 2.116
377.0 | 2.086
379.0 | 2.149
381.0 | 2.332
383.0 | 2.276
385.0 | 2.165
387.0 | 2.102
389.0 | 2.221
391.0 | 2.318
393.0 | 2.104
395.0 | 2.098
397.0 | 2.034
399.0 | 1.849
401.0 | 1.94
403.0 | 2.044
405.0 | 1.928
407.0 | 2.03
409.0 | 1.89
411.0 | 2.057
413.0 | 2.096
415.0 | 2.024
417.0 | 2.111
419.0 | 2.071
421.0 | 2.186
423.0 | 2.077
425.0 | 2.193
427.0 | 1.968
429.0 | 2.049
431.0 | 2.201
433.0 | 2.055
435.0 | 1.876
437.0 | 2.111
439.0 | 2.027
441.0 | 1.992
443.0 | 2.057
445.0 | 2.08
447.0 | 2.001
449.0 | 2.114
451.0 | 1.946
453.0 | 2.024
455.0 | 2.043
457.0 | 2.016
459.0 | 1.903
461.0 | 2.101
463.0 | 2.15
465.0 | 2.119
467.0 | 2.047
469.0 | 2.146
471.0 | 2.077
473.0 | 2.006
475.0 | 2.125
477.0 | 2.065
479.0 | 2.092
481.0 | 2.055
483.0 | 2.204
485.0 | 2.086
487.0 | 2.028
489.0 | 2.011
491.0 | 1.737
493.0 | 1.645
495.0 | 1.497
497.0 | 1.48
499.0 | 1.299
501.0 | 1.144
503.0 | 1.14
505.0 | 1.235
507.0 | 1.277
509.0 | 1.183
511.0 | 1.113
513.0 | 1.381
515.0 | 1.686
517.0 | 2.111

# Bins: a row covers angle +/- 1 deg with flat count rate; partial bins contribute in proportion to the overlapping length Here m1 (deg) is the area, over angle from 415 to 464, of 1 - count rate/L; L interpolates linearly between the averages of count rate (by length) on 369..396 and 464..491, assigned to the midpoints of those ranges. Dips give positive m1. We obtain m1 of 1.1 deg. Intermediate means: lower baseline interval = 2.15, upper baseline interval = 2.07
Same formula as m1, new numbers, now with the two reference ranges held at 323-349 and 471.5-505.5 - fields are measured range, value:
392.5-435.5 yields -2.91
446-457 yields -1.11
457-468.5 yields -1.55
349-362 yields 0.10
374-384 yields -1.07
